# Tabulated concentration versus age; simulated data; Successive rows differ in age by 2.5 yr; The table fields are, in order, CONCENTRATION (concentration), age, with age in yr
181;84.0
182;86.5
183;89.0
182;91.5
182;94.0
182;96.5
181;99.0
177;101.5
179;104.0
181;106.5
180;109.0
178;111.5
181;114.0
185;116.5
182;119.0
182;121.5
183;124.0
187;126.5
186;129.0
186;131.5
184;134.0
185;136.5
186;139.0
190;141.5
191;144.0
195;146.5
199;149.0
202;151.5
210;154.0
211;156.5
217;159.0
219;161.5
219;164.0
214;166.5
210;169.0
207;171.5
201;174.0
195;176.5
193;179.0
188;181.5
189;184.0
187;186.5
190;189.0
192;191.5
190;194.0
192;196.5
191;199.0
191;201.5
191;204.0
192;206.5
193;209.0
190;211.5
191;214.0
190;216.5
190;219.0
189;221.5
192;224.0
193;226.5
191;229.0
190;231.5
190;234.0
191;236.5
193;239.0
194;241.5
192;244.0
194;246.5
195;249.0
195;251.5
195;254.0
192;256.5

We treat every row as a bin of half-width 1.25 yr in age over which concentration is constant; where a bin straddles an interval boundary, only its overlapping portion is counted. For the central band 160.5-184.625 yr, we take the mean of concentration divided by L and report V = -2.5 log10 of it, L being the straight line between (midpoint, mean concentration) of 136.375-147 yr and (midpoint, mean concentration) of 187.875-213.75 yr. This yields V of -0.07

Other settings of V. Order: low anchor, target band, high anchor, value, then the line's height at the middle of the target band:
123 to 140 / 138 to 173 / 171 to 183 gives -0.08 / 191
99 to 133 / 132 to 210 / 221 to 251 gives -0.06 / 187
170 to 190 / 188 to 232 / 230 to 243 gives 0.01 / 193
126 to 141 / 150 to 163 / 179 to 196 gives -0.13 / 187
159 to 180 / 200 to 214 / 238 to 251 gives 0.05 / 201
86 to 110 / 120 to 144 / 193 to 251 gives -0.01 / 184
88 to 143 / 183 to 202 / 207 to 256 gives -0.01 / 189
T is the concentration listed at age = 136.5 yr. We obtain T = 185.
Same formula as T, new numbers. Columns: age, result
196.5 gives 192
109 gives 180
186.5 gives 187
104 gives 179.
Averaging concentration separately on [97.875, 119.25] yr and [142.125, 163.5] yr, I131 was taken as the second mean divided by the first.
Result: 1.14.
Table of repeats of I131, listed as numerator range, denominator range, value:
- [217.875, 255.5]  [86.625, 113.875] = 1.06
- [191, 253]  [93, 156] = 1.03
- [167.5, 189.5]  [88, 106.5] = 1.08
